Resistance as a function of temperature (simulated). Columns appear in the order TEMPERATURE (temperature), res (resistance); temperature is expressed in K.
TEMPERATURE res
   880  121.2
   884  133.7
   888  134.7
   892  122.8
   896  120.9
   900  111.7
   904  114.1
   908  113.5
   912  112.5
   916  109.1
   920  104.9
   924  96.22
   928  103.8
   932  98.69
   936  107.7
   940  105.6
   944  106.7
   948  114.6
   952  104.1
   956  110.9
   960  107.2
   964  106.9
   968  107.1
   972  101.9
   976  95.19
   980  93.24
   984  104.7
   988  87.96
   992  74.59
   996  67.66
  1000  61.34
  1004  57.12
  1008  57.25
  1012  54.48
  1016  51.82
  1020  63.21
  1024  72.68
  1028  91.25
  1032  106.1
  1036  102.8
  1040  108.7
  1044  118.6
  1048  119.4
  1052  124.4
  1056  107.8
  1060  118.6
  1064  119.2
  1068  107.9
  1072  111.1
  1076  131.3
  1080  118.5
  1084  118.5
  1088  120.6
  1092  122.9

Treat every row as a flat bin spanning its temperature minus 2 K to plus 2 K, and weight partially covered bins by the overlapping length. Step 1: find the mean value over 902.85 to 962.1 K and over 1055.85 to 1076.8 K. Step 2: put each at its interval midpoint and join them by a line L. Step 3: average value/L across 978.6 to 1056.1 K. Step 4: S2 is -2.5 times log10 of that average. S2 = 0.30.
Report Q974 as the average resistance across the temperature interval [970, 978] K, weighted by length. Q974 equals 98.5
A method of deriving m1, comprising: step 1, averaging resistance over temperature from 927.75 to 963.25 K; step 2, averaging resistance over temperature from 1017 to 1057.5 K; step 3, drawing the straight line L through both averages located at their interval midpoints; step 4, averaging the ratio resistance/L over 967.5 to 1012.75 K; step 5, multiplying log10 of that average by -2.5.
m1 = 0.28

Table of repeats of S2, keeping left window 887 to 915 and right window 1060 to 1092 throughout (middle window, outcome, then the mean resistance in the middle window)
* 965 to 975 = 0.14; 104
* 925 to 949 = 0.12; 105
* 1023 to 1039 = 0.23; 95.5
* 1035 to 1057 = 0.04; 114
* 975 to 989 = 0.23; 95.8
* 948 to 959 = 0.09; 109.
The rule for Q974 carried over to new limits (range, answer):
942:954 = 108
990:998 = 71.1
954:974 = 107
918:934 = 101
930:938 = 103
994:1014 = 59.6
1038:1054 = 118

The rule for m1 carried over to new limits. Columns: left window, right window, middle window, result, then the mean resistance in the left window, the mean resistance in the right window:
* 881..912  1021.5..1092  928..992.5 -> 0.148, 121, 112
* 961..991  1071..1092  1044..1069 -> -0.012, 99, 121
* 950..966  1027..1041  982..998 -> 0.249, 107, 103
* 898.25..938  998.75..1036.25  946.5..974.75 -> -0.171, 107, 70.6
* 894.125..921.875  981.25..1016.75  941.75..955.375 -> -0.166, 112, 69.7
